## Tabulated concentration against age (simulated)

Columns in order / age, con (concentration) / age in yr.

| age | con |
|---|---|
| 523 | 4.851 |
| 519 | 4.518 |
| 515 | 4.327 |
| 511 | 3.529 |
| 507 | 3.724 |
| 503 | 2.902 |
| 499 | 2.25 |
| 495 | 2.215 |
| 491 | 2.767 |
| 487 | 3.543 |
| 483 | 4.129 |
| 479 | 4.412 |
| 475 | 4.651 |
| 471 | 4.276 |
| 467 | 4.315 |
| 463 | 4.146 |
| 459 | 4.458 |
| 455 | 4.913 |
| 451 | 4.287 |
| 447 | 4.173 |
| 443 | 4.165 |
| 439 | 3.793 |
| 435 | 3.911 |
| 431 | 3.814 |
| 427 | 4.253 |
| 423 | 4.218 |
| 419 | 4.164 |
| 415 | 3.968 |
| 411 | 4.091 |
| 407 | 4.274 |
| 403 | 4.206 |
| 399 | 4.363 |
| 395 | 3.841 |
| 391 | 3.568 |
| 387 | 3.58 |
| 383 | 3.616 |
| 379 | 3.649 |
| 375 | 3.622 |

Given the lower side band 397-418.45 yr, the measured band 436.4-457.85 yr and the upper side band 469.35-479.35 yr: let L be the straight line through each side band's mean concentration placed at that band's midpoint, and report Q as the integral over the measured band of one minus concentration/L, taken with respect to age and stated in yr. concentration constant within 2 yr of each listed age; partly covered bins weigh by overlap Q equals 0.4 yr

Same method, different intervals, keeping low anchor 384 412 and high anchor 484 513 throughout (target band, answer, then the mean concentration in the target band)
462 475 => -4.0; 4.32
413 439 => -2.3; 4.03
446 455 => -2.4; 4.39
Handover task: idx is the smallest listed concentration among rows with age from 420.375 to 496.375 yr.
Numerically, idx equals 2.215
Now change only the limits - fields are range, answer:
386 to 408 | 3.568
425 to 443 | 3.793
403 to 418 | 3.968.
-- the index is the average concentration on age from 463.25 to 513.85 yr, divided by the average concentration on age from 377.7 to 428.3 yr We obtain 0.90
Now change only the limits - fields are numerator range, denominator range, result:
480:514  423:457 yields 0.77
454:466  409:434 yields 1.09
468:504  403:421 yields 0.85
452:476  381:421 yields 1.12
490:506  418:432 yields 0.63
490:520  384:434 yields 0.81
